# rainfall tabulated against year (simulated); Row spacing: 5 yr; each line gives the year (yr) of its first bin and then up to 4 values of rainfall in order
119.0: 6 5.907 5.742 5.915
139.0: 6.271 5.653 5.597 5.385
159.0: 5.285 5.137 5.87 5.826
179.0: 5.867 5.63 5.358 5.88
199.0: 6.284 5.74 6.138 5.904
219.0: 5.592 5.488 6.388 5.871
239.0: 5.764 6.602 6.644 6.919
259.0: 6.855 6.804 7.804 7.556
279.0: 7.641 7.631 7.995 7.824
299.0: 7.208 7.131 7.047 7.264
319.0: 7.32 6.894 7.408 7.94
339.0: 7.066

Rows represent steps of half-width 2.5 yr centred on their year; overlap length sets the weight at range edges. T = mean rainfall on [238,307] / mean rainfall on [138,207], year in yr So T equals 1.27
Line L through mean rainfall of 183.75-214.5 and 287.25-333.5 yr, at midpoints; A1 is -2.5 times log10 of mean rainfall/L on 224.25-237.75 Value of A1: 0.053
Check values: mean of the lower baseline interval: 5.86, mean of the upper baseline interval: 7.36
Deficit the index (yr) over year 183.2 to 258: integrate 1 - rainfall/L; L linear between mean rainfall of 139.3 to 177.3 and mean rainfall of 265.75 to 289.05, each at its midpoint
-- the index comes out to 7.1 yr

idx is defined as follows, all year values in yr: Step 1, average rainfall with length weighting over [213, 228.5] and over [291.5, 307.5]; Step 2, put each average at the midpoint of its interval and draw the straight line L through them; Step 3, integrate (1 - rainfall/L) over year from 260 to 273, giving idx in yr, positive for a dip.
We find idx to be -1.2 yr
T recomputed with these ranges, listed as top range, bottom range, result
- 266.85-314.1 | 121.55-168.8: 1.33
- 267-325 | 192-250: 1.24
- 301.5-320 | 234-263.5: 1.10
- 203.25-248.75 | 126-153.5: 1.03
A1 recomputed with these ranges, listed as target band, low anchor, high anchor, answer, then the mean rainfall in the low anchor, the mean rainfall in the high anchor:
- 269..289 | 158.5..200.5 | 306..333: -0.14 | 5.69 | 7.23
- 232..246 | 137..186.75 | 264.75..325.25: 0.11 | 5.64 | 7.44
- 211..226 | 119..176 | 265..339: 0.15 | 5.7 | 7.45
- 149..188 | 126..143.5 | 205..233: 0.07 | 5.94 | 5.89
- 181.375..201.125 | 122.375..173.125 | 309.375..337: 0.06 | 5.68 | 7.34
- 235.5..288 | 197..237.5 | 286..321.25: -0.05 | 5.92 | 7.4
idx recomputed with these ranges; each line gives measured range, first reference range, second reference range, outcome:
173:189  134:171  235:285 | 0.72 yr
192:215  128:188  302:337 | 0.48 yr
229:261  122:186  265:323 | 1.94 yr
